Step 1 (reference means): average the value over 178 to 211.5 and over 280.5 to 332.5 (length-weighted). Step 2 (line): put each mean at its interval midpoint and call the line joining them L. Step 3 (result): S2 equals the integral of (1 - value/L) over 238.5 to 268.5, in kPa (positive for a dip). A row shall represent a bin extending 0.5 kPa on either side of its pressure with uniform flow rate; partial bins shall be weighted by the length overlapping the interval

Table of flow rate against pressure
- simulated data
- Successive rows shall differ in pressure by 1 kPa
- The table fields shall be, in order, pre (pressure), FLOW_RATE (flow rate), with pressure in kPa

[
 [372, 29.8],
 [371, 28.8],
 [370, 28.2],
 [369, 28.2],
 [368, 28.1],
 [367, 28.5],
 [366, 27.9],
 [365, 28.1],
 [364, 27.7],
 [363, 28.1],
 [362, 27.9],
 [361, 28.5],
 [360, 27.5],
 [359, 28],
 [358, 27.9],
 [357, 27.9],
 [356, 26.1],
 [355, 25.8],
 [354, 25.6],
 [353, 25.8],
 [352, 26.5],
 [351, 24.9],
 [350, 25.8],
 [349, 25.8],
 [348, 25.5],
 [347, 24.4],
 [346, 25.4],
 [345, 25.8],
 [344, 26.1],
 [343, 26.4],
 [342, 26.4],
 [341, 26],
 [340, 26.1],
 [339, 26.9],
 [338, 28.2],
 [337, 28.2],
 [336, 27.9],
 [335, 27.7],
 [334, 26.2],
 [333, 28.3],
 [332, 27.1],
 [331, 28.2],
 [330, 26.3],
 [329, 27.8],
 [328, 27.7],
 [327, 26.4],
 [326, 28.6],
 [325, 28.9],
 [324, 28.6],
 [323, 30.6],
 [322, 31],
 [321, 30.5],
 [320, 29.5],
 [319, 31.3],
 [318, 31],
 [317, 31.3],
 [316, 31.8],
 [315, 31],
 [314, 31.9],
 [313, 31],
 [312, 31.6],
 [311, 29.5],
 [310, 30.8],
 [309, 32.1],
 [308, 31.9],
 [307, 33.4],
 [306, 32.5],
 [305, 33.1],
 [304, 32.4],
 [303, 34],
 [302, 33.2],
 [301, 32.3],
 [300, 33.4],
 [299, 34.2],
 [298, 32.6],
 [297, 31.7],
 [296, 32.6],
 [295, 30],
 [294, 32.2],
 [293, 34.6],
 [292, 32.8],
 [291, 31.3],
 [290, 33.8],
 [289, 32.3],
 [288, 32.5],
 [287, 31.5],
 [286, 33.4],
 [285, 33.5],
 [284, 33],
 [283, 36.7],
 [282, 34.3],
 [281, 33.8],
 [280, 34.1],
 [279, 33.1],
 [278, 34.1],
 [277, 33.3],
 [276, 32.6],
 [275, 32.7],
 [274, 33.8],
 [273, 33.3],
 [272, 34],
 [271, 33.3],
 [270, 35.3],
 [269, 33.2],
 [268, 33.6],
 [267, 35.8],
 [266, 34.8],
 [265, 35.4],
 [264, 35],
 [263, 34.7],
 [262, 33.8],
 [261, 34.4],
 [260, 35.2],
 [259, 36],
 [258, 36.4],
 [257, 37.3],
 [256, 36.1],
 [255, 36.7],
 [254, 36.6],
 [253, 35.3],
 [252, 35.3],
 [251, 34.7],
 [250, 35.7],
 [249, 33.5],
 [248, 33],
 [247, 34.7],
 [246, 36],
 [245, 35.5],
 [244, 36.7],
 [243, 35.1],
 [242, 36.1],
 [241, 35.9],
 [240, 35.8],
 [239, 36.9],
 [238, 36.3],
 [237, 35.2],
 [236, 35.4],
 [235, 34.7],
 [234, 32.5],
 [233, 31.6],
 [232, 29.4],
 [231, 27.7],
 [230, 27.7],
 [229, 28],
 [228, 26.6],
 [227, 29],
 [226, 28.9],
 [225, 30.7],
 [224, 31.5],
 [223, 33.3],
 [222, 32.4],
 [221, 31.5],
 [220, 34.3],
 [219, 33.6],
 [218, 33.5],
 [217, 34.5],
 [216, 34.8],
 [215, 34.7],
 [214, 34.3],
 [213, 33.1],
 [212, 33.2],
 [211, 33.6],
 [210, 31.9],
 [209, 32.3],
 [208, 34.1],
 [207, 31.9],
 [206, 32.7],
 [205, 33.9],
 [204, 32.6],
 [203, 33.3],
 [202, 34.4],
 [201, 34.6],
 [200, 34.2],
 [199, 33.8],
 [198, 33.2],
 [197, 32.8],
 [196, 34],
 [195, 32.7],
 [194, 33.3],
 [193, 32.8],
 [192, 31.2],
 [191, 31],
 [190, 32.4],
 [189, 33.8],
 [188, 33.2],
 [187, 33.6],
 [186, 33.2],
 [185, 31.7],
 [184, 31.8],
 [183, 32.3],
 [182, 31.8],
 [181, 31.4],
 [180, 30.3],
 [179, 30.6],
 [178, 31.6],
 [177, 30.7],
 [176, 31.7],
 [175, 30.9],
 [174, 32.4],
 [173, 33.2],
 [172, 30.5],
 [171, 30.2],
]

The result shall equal -3.1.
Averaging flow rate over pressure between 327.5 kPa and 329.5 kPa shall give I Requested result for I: 27.8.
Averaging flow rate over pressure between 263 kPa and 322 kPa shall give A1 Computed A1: 32.8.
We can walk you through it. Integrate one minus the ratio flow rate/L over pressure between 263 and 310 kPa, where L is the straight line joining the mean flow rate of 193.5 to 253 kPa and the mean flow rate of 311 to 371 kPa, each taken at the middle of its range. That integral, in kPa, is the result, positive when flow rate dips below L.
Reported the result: -4.5 kPa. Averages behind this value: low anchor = 33.3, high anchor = 27.9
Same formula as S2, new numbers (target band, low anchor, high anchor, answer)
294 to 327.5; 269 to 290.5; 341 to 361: -1.1 kPa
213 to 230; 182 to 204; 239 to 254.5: 1.2 kPa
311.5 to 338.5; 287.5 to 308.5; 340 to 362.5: 0.3 kPa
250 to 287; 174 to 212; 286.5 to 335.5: -3.6 kPa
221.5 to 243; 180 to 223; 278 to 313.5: 0.5 kPa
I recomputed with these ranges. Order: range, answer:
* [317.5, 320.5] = 30.6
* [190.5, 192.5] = 31.1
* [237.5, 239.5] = 36.6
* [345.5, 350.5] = 25.4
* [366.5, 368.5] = 28.3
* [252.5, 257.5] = 36.4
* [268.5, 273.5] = 33.8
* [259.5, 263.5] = 34.5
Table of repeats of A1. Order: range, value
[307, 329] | 30.3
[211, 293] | 33.7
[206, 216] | 33.3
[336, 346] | 26.7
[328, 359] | 26.6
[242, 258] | 35.5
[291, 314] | 32.3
